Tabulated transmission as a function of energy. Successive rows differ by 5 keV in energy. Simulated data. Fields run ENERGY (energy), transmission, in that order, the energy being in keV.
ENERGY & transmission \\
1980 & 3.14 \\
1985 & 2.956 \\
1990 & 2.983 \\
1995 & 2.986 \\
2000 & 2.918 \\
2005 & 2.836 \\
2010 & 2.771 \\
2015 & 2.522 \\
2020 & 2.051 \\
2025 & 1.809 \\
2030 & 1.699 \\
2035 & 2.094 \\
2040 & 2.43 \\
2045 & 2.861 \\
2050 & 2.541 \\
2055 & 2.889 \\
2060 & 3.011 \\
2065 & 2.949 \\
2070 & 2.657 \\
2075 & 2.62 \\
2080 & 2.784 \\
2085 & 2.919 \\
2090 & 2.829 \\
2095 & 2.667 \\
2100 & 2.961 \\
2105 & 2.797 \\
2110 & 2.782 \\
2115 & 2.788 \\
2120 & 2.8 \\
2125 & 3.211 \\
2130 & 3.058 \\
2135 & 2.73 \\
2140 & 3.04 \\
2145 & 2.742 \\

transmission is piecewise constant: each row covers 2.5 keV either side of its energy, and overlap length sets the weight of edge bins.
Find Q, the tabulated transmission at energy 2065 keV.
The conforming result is 2.949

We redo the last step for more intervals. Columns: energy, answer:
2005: 2.836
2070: 2.657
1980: 3.14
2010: 2.771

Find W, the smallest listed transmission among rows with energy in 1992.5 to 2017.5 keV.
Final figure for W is 2.522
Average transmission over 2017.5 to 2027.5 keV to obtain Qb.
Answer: 1.93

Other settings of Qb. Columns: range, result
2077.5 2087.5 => 2.85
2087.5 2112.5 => 2.81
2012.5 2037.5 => 2.04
